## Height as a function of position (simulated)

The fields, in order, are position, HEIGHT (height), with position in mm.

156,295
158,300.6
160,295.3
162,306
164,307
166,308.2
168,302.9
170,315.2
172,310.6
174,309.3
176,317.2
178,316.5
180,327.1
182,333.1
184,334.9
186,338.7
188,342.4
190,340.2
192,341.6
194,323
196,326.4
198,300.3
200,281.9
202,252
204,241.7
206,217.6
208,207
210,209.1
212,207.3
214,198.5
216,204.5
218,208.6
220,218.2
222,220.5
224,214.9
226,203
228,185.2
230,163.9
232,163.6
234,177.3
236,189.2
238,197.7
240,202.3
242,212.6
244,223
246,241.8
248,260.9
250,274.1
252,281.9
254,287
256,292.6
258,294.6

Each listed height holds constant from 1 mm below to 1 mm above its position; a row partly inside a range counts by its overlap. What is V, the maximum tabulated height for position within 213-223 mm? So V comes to 220.5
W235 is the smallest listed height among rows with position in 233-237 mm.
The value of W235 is 177.3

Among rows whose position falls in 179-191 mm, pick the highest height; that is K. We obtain 342.4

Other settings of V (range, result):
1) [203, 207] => 241.7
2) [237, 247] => 241.8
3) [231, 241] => 202.3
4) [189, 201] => 341.6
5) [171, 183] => 333.1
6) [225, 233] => 203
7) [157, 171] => 315.2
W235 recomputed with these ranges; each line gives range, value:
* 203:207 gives 217.6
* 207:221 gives 198.5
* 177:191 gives 316.5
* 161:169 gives 302.9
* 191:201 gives 281.9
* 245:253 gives 241.8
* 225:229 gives 185.2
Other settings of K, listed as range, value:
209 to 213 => 209.1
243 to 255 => 287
